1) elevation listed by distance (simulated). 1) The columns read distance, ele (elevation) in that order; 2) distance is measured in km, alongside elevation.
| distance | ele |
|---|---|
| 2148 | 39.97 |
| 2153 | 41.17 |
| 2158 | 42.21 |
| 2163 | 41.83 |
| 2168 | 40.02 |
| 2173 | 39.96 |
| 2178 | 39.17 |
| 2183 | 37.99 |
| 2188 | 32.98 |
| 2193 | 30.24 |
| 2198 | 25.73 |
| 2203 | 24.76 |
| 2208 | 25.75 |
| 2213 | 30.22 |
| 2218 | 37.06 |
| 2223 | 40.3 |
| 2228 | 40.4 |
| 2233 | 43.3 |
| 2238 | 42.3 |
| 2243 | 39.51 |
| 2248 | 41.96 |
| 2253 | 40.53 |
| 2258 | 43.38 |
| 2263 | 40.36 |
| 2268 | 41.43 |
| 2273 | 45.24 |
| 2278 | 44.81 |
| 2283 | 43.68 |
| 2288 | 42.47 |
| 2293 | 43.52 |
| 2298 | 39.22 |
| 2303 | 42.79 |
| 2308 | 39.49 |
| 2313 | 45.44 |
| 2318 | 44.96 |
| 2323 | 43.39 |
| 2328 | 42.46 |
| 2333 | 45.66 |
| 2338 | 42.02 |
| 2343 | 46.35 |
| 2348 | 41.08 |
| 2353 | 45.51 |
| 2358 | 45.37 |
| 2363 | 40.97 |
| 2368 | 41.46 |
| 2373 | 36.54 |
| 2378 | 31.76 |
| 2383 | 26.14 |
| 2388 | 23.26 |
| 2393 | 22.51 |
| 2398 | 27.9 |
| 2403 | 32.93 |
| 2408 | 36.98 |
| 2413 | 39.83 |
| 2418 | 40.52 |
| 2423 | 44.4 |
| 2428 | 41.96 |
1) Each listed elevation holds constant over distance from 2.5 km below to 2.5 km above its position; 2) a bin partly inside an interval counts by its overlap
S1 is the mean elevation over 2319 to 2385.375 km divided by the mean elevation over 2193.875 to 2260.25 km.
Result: 1.1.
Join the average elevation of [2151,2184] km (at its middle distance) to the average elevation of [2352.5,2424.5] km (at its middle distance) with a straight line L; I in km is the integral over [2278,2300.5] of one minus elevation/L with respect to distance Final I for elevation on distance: -2.91 km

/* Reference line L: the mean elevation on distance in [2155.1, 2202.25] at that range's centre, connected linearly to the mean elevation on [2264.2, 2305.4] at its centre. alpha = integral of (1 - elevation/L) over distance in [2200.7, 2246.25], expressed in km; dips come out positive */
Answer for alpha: 3.55 km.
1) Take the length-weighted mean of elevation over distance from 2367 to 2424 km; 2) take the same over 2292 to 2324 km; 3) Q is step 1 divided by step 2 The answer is 0.8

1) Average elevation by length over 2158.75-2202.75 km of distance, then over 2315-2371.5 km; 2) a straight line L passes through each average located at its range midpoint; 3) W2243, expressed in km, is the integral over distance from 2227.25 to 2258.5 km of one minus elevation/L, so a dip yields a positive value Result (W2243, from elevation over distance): -2.38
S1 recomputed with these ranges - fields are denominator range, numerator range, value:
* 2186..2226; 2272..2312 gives 1.38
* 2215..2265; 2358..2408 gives 0.80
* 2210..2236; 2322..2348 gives 1.15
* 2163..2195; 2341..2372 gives 1.16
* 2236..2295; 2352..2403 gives 0.80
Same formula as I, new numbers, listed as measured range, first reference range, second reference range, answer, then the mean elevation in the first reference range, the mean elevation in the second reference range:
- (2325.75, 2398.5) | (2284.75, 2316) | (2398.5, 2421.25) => 3.53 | 42.2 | 36.9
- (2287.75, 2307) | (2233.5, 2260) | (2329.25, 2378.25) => 0.06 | 41.6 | 42.1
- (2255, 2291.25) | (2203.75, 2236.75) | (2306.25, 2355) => -3.17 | 35.8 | 43.7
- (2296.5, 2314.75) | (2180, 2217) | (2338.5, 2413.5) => -4.38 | 30.1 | 36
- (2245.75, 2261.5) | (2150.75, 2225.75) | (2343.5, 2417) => -2.88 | 35.3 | 35.6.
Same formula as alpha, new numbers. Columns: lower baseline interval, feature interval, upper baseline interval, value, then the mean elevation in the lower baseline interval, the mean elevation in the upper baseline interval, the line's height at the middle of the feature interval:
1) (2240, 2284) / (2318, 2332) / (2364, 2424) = -2.00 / 42.3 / 33.6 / 38.1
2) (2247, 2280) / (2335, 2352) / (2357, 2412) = -3.35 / 42.5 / 33.1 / 36.3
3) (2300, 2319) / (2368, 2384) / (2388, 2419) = 0.87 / 42.9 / 32.3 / 35.4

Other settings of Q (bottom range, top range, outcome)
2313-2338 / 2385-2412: 0.66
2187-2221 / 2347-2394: 1.21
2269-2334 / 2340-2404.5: 0.82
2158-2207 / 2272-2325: 1.24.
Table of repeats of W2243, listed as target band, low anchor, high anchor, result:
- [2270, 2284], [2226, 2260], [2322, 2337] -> -0.70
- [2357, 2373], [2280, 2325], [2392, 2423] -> -1.39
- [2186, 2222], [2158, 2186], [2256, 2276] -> 9.61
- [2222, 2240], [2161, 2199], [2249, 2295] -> -0.79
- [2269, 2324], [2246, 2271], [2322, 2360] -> -0.57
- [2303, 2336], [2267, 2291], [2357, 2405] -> -3.62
